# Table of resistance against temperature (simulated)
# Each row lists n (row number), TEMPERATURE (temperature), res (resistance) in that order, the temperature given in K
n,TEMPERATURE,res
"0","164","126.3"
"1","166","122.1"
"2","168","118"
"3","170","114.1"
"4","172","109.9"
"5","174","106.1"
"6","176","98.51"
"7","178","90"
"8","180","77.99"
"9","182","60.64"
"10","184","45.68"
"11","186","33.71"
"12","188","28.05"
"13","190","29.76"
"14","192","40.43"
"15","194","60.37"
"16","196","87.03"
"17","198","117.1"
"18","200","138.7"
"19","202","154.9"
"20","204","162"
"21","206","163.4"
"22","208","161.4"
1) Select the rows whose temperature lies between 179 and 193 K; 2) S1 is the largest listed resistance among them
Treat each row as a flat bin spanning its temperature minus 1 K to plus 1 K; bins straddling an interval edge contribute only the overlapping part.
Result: 77.99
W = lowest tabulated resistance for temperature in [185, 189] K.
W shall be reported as 28.05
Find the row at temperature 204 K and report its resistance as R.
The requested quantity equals 162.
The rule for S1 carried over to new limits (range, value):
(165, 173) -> 122.1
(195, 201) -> 138.7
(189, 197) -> 87.03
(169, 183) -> 114.1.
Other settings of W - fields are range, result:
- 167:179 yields 90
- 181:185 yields 45.68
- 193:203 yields 60.37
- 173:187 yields 33.71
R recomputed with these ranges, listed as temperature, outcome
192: 40.43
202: 154.9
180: 77.99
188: 28.05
